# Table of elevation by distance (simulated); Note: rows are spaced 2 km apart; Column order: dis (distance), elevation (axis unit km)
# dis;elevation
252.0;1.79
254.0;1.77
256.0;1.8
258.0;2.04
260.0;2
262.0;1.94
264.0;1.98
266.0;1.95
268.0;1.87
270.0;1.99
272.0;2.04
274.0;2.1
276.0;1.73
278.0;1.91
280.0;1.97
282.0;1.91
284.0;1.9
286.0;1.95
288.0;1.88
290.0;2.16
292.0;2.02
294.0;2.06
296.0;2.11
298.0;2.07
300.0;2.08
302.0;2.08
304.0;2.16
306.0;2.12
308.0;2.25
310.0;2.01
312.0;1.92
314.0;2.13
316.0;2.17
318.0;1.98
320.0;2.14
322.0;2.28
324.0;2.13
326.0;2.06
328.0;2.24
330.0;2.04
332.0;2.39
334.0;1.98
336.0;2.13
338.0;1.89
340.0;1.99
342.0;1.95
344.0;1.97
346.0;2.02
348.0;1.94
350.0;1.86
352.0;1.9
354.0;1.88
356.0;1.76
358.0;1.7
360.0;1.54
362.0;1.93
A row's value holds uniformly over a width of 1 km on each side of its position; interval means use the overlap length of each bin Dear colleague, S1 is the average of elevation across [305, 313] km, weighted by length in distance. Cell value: 2.08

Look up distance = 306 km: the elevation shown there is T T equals 2.12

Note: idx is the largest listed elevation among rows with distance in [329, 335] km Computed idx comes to 2.39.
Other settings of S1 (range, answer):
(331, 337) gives 2.17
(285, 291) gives 2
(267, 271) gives 1.93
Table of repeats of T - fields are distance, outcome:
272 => 2.04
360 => 1.54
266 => 1.95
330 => 2.04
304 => 2.16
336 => 2.13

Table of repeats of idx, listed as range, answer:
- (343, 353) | 2.02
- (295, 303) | 2.11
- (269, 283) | 2.1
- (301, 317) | 2.25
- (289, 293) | 2.16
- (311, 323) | 2.28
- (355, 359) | 1.76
